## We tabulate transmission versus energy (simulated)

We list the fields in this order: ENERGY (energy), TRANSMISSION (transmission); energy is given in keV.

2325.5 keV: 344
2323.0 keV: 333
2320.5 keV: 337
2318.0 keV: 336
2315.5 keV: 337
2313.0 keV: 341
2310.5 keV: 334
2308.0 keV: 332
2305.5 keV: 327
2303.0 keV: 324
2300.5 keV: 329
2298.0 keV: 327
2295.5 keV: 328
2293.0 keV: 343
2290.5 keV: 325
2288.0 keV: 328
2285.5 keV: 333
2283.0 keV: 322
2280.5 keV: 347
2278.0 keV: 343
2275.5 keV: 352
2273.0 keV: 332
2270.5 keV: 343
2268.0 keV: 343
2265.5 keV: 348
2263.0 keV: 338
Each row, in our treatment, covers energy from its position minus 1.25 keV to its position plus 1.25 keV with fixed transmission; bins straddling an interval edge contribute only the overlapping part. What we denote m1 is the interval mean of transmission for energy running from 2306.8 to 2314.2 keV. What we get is 336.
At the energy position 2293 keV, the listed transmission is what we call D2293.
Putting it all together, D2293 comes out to 343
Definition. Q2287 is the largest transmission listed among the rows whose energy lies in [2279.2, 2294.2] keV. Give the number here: 347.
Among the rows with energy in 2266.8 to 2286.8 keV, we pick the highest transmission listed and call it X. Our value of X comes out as 352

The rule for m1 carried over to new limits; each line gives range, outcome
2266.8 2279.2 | 343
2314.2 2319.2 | 337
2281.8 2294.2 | 330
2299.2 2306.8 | 327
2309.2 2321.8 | 337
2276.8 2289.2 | 335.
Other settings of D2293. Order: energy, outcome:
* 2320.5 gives 337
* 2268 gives 343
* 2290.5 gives 325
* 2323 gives 333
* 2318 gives 336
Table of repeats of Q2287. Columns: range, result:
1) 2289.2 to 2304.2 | 343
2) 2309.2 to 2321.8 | 341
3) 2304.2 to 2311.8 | 334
